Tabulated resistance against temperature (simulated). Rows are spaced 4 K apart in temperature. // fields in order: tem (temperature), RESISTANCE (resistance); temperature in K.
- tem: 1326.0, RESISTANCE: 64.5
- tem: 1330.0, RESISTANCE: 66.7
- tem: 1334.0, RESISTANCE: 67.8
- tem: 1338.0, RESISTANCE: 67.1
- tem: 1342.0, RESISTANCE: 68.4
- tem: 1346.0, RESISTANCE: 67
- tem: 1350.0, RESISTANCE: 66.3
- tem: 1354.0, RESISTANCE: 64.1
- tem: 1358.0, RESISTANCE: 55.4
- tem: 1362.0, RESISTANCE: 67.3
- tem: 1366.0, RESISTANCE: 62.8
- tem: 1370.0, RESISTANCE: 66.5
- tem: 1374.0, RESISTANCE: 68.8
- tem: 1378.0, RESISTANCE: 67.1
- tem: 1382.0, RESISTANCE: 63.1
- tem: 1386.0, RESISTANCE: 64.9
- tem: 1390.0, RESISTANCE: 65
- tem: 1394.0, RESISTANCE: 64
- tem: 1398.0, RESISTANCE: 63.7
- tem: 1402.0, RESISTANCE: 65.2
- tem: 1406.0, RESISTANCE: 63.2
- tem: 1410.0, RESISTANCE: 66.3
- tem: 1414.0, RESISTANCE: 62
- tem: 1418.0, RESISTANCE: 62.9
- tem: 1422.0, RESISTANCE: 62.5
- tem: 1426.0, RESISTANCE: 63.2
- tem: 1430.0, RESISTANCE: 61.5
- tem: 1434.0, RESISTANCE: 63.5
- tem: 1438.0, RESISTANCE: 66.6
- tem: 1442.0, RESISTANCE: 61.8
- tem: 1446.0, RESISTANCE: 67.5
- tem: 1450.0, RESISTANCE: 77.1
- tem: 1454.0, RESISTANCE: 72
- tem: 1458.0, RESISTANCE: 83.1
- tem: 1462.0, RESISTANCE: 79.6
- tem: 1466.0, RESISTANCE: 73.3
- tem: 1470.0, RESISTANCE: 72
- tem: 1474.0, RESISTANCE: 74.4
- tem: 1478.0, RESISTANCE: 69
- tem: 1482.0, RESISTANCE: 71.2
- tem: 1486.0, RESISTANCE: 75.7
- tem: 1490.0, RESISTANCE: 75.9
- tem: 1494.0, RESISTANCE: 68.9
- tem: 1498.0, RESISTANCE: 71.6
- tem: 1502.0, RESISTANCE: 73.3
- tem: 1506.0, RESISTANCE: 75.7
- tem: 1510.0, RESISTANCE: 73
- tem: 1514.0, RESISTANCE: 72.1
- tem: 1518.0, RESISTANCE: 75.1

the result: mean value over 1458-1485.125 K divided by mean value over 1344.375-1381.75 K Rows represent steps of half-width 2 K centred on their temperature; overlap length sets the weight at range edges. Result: 1.14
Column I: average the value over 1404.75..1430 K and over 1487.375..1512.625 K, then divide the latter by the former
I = 1.16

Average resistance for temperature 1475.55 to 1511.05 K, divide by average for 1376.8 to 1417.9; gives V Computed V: 1.1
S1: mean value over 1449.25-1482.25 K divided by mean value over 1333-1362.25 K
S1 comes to 1.1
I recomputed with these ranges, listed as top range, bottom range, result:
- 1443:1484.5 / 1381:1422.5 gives 1.15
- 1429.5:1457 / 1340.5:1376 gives 1.04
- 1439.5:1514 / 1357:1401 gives 1.13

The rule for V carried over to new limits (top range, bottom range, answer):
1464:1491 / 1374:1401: 1.12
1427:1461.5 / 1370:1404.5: 1.06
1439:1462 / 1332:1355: 1.09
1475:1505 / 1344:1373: 1.13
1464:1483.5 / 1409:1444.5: 1.14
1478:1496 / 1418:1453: 1.11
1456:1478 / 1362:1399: 1.16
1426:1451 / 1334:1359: 1.00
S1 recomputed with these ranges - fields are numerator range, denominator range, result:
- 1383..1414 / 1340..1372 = 0.99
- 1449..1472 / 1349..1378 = 1.18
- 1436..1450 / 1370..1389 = 1.02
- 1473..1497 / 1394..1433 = 1.14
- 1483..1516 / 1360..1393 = 1.12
